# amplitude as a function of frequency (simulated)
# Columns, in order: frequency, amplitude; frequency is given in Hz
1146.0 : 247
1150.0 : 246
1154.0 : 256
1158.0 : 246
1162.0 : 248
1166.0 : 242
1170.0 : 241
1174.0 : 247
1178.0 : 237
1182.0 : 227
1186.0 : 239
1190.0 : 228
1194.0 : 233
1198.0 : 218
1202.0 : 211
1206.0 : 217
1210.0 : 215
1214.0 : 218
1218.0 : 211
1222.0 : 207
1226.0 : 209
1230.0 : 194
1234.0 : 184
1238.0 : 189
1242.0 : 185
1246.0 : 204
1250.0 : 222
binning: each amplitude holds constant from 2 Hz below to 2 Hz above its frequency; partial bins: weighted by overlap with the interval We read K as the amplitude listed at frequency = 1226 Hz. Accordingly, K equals 209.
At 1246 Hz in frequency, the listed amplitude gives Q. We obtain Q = 204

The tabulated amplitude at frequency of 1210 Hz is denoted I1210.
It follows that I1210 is 215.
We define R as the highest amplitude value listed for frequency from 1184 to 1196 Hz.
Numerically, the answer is 239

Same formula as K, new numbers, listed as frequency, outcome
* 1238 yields 189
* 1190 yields 228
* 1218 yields 211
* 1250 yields 222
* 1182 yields 227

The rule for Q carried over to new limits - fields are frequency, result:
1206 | 217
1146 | 247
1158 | 246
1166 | 242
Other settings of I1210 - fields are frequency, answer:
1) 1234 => 184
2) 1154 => 256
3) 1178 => 237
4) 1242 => 185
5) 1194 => 233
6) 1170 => 241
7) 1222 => 207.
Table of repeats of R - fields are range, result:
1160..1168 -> 248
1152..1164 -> 256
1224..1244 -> 209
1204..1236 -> 218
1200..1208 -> 217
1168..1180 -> 247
